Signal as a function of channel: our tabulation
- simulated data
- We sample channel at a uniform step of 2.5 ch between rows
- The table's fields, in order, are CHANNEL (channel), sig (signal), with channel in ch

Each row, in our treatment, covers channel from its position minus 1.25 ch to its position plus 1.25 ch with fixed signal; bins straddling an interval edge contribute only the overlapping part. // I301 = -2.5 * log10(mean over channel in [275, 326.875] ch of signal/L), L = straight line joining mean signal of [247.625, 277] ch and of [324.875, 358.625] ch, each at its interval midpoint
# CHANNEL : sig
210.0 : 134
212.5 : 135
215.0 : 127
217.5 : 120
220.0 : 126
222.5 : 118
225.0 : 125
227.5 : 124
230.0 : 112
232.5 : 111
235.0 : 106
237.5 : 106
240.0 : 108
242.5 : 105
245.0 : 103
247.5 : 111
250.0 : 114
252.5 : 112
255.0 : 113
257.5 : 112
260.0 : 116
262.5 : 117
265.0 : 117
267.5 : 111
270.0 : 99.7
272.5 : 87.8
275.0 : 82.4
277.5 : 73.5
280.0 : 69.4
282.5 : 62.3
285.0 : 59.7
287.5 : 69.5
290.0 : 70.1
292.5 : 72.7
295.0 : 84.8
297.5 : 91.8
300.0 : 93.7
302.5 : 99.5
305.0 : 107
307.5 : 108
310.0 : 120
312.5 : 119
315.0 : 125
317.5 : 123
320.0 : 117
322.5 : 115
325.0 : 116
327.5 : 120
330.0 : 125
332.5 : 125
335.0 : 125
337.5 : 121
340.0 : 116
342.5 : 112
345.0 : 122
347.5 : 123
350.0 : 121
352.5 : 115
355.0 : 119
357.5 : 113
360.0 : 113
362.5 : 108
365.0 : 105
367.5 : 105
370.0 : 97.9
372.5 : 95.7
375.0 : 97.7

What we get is 0.195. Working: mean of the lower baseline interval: 107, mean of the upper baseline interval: 120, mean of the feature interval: 94.9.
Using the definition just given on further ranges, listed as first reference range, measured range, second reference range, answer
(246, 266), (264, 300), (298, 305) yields 0.26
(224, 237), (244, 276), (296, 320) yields 0.05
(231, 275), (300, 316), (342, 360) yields 0.02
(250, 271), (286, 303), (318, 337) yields 0.38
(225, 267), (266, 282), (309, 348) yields 0.31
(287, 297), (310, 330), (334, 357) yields -0.21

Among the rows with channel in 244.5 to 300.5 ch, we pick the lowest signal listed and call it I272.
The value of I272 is 59.7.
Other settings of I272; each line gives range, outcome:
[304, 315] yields 107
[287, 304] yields 69.5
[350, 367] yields 105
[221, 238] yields 106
